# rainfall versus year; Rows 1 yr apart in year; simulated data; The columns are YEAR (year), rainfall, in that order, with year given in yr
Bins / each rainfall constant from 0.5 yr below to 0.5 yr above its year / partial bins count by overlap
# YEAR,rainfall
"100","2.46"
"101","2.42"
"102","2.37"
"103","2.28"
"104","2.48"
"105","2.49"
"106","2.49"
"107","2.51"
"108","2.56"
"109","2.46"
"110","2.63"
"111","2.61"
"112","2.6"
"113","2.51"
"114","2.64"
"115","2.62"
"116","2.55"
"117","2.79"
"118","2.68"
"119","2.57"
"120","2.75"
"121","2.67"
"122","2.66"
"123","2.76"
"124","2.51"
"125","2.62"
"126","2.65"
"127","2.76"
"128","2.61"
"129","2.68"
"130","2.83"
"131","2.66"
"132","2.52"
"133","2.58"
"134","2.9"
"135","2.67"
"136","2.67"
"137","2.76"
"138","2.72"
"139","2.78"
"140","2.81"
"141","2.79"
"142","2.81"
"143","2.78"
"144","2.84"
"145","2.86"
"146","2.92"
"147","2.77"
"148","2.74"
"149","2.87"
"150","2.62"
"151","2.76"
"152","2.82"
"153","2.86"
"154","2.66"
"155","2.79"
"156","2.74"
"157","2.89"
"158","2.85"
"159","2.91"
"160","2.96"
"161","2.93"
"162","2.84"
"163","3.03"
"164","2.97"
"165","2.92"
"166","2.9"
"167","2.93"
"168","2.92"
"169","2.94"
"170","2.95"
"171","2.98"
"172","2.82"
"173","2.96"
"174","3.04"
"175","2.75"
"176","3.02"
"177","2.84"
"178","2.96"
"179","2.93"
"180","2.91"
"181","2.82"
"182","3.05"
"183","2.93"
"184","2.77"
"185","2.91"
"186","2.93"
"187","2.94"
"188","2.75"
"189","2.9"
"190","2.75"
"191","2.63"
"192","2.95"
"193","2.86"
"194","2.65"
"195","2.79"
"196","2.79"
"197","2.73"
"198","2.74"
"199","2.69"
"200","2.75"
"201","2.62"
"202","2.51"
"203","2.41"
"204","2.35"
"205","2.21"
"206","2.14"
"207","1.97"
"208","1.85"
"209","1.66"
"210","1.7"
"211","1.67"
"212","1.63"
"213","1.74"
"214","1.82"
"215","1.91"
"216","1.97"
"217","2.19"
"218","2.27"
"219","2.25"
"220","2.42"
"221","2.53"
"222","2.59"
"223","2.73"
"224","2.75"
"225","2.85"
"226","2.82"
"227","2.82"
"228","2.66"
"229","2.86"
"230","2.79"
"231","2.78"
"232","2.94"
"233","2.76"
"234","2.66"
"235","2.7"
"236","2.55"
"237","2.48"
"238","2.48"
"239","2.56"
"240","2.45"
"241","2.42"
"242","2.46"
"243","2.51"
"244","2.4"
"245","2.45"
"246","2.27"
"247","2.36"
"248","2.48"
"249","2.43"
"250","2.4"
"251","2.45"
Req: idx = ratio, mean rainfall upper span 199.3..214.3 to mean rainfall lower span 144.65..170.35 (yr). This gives 0.7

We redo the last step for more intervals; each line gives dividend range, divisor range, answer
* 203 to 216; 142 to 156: 0.68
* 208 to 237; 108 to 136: 0.90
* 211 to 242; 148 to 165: 0.87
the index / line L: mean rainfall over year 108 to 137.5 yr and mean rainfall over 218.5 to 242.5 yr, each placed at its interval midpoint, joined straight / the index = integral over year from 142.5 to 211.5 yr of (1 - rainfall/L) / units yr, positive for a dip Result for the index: -2.3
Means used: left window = 2.65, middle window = 2.73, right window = 2.64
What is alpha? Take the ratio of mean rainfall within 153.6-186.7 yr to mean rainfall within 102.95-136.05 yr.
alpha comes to 1.1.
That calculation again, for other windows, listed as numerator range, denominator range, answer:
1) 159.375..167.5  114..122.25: 1.10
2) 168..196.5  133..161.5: 1.03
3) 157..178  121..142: 1.08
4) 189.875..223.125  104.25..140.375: 0.88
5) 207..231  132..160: 0.82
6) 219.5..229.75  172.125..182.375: 0.93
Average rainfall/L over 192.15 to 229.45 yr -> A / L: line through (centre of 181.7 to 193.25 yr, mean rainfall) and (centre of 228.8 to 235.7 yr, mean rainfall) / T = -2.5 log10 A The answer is 0.18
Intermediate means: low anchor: 2.86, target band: 2.38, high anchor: 2.77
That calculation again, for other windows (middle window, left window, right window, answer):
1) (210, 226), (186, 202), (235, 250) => 0.173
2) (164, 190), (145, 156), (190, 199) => -0.053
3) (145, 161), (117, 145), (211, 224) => -0.098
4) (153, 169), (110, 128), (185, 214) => -0.140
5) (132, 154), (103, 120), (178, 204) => -0.046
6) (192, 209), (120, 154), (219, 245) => 0.072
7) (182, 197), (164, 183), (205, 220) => -0.126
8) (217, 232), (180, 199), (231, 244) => 0.000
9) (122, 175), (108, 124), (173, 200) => -0.029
